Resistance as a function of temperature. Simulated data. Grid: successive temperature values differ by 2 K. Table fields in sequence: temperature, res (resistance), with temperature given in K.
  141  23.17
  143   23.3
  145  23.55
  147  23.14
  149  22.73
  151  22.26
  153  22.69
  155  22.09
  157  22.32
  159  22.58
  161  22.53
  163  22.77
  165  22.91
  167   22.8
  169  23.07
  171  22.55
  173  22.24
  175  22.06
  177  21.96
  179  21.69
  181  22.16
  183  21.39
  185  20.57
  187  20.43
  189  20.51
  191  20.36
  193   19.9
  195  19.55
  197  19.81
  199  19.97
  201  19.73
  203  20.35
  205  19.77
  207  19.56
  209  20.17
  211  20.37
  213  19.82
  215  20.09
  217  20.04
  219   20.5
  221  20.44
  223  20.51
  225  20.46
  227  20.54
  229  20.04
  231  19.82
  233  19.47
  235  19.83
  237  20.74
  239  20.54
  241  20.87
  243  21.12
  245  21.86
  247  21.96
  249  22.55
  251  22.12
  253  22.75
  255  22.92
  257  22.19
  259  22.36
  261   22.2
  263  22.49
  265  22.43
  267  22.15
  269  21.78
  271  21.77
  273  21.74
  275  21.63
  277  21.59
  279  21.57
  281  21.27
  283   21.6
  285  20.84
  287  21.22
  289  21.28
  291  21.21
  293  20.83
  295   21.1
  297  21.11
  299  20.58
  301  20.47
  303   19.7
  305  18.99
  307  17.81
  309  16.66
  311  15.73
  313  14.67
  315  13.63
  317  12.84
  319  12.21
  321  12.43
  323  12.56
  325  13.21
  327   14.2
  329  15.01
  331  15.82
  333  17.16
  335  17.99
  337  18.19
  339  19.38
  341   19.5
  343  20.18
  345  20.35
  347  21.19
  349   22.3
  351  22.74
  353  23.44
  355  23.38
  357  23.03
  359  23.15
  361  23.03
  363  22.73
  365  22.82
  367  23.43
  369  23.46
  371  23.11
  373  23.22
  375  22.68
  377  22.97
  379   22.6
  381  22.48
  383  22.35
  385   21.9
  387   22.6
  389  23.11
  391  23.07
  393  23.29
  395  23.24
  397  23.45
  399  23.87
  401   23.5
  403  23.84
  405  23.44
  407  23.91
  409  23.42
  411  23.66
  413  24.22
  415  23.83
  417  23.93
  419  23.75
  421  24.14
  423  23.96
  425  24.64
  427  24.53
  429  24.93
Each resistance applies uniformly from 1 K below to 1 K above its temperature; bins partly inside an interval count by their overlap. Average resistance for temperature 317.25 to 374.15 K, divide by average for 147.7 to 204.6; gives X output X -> 0.91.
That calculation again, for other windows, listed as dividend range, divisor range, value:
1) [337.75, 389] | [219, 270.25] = 1.05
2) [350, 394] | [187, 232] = 1.14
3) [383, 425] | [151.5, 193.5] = 1.07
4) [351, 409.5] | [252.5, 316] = 1.12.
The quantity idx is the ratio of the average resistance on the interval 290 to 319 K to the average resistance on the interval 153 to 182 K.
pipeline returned 0.8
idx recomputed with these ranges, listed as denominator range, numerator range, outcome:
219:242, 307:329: 0.69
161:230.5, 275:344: 0.87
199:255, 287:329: 0.83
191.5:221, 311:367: 0.92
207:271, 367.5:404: 1.09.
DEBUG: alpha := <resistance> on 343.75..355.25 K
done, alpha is 22.1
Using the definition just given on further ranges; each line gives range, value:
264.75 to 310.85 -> 20.7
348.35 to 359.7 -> 23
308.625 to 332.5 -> 14.1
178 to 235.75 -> 20.3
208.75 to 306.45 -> 21.1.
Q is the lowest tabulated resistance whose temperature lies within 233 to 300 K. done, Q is 19.47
